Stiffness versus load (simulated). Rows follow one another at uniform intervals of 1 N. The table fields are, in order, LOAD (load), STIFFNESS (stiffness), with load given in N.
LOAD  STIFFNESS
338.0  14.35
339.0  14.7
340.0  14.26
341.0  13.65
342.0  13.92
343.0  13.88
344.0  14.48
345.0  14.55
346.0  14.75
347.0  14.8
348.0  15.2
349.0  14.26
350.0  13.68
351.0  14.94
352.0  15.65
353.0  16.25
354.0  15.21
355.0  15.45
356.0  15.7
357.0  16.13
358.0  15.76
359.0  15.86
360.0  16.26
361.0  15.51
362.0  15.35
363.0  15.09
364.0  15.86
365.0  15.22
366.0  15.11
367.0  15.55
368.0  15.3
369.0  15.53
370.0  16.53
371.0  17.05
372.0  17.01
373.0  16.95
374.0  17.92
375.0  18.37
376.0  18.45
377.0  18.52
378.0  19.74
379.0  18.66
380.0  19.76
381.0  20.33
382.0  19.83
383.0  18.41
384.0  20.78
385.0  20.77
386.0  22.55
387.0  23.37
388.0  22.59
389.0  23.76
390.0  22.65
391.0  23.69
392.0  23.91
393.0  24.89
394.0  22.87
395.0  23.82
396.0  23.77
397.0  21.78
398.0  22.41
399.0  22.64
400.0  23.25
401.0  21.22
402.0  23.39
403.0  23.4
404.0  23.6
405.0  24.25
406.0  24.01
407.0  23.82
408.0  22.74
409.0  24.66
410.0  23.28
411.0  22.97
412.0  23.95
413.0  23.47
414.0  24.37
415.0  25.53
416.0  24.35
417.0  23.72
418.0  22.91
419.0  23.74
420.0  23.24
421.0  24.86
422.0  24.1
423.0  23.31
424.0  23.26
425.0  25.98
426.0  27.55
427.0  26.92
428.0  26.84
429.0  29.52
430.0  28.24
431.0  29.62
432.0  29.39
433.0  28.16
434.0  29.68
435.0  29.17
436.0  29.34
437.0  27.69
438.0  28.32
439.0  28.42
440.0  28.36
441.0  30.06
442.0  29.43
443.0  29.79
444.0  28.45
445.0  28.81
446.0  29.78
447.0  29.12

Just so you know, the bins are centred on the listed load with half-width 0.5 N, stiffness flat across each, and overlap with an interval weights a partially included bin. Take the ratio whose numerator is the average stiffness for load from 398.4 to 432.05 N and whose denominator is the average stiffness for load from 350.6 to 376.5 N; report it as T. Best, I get 1.53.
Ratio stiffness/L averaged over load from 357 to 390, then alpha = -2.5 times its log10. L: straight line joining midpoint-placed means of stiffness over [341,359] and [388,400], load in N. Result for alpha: 0.08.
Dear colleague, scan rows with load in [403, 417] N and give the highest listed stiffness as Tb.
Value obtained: 25.53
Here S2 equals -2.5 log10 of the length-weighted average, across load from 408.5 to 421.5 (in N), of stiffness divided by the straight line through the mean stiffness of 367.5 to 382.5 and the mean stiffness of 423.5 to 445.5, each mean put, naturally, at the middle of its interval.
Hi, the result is 0.044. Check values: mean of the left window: 18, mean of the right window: 28.3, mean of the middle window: 23.9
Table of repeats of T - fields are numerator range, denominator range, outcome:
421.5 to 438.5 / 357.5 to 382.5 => 1.61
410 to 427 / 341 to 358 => 1.63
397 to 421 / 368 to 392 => 1.19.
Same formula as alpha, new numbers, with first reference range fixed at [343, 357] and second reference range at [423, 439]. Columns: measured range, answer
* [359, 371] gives 0.11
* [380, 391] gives -0.05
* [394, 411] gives 0.00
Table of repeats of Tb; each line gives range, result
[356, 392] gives 23.91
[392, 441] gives 30.06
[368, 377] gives 18.52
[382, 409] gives 24.89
